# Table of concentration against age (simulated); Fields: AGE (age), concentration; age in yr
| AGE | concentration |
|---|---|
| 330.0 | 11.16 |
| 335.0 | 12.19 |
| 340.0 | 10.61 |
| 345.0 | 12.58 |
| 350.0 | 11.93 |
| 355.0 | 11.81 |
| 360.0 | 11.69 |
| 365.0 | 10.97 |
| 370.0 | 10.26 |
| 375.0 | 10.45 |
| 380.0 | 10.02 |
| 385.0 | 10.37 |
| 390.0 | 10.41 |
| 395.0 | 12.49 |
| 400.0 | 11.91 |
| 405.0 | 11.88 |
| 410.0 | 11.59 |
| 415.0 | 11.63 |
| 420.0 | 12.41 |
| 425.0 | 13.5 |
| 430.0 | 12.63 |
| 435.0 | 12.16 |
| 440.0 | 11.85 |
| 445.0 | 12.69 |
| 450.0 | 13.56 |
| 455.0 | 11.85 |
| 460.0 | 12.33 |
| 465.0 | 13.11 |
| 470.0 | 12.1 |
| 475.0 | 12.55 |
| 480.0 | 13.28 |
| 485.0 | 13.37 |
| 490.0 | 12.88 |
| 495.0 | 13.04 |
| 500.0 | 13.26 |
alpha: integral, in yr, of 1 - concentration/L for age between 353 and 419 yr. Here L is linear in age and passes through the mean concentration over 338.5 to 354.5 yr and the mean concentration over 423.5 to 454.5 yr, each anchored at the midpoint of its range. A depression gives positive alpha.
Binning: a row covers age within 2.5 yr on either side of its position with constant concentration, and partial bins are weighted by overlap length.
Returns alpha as 5.13 yr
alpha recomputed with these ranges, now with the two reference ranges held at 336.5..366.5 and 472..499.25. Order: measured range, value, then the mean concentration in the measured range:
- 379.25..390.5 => 1.6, 10.3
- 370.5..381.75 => 1.5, 10.3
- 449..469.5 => 0.3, 12.6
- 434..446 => 0.4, 12.2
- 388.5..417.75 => 1.1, 11.7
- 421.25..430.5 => -0.5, 13.1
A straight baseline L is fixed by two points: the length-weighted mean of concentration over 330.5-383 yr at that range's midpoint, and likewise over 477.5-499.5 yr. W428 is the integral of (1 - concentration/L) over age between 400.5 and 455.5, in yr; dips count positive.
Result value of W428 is -0.3 yr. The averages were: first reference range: 11.2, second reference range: 13.2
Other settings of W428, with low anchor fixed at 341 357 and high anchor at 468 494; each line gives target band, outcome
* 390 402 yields 0.4 yr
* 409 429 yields 0.1 yr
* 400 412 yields 0.6 yr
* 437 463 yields 0.4 yr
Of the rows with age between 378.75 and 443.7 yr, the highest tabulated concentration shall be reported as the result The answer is 13.5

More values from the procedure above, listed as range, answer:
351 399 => 12.49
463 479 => 13.11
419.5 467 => 13.56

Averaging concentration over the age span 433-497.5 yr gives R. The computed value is 12.7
